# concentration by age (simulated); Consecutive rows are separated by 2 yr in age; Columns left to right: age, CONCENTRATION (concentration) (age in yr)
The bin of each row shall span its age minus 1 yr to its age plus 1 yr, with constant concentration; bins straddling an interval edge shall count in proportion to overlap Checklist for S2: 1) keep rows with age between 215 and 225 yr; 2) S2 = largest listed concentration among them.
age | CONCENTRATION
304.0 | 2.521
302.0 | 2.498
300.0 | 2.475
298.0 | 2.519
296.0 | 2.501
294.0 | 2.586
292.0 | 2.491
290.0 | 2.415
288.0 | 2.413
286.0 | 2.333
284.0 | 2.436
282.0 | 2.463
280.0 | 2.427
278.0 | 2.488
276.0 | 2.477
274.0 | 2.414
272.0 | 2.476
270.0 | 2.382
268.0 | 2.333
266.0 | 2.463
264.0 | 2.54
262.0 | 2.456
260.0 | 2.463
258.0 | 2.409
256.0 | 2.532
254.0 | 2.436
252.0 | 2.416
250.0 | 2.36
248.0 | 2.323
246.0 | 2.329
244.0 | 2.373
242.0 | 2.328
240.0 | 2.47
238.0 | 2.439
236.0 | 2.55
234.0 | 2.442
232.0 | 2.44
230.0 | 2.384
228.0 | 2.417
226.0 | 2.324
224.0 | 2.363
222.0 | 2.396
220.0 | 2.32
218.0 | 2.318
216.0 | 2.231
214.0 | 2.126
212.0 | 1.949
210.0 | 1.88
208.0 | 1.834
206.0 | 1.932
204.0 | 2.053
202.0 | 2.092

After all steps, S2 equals 2.396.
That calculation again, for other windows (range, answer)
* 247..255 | 2.436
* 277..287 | 2.488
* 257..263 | 2.463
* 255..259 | 2.532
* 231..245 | 2.55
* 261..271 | 2.54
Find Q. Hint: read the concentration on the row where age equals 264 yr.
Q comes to 2.54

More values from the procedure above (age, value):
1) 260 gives 2.463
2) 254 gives 2.436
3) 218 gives 2.318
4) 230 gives 2.384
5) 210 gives 1.88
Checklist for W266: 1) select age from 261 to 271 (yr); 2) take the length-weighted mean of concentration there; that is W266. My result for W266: 2.43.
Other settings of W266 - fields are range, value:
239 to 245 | 2.39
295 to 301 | 2.5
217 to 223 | 2.34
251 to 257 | 2.46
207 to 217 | 2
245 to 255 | 2.37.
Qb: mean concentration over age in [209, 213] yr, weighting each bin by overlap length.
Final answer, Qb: 1.91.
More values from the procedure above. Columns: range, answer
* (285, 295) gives 2.45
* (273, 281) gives 2.45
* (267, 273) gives 2.4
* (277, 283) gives 2.46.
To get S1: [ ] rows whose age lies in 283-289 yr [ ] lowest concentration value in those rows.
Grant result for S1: 2.333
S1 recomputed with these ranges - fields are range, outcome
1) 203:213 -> 1.834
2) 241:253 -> 2.323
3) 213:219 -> 2.126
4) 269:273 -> 2.382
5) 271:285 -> 2.414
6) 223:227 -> 2.324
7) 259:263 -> 2.456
